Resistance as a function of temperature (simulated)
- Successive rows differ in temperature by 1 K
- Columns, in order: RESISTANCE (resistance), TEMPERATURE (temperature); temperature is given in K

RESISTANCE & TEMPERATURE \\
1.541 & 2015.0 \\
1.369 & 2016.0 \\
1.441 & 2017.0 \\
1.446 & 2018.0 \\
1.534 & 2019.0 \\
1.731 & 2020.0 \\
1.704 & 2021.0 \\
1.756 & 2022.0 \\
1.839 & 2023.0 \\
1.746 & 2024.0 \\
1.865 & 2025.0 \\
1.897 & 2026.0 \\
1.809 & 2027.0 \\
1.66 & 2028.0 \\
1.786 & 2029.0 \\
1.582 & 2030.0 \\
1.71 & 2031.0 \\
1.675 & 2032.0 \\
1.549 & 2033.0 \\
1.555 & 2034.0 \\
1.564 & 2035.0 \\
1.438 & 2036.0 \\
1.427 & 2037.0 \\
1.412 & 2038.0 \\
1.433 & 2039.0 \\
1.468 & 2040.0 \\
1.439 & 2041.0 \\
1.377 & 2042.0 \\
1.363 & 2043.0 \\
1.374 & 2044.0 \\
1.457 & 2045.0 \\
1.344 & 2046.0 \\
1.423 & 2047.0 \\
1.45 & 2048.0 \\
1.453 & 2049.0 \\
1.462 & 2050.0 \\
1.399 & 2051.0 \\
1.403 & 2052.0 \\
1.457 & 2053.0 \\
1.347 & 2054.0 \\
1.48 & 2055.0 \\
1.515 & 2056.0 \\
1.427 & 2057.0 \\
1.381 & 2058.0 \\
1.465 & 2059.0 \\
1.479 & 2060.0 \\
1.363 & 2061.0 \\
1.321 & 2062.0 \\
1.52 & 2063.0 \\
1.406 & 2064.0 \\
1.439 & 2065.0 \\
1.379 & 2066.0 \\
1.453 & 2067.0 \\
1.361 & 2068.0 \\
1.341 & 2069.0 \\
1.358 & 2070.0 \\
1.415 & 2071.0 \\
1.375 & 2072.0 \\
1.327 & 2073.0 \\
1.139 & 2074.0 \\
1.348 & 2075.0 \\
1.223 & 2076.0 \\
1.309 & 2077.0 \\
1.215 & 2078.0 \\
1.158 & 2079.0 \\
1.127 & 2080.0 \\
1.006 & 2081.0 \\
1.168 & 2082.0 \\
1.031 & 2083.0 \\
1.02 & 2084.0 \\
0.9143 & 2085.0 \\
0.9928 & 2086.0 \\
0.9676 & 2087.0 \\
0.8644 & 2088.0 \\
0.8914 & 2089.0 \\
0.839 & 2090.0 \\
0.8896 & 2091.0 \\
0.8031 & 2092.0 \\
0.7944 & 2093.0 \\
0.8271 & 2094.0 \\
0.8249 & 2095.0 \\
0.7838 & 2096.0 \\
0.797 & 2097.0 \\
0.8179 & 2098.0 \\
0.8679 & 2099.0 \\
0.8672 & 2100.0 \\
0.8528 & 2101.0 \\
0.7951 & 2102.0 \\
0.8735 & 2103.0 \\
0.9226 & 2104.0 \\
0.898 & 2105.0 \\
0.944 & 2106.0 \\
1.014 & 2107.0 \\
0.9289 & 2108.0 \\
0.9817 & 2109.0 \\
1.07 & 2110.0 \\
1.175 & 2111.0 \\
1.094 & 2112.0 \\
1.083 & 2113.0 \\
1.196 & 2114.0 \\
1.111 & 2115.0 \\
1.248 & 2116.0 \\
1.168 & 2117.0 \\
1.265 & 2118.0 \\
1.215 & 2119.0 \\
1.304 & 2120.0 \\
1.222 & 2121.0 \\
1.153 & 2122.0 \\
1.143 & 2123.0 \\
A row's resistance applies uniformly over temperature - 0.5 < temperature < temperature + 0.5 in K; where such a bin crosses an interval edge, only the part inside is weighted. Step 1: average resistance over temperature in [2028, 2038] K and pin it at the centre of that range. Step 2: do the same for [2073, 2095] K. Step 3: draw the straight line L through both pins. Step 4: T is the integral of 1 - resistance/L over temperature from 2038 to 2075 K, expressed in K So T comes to -2.4 K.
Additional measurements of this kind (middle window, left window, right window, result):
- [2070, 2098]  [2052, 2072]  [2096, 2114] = 3.4 K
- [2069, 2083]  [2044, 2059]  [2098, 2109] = -0.7 K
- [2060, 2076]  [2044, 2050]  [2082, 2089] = -2.6 K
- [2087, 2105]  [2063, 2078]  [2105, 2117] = 5.0 K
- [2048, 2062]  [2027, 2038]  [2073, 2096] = -0.9 K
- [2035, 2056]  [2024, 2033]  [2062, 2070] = 2.1 K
